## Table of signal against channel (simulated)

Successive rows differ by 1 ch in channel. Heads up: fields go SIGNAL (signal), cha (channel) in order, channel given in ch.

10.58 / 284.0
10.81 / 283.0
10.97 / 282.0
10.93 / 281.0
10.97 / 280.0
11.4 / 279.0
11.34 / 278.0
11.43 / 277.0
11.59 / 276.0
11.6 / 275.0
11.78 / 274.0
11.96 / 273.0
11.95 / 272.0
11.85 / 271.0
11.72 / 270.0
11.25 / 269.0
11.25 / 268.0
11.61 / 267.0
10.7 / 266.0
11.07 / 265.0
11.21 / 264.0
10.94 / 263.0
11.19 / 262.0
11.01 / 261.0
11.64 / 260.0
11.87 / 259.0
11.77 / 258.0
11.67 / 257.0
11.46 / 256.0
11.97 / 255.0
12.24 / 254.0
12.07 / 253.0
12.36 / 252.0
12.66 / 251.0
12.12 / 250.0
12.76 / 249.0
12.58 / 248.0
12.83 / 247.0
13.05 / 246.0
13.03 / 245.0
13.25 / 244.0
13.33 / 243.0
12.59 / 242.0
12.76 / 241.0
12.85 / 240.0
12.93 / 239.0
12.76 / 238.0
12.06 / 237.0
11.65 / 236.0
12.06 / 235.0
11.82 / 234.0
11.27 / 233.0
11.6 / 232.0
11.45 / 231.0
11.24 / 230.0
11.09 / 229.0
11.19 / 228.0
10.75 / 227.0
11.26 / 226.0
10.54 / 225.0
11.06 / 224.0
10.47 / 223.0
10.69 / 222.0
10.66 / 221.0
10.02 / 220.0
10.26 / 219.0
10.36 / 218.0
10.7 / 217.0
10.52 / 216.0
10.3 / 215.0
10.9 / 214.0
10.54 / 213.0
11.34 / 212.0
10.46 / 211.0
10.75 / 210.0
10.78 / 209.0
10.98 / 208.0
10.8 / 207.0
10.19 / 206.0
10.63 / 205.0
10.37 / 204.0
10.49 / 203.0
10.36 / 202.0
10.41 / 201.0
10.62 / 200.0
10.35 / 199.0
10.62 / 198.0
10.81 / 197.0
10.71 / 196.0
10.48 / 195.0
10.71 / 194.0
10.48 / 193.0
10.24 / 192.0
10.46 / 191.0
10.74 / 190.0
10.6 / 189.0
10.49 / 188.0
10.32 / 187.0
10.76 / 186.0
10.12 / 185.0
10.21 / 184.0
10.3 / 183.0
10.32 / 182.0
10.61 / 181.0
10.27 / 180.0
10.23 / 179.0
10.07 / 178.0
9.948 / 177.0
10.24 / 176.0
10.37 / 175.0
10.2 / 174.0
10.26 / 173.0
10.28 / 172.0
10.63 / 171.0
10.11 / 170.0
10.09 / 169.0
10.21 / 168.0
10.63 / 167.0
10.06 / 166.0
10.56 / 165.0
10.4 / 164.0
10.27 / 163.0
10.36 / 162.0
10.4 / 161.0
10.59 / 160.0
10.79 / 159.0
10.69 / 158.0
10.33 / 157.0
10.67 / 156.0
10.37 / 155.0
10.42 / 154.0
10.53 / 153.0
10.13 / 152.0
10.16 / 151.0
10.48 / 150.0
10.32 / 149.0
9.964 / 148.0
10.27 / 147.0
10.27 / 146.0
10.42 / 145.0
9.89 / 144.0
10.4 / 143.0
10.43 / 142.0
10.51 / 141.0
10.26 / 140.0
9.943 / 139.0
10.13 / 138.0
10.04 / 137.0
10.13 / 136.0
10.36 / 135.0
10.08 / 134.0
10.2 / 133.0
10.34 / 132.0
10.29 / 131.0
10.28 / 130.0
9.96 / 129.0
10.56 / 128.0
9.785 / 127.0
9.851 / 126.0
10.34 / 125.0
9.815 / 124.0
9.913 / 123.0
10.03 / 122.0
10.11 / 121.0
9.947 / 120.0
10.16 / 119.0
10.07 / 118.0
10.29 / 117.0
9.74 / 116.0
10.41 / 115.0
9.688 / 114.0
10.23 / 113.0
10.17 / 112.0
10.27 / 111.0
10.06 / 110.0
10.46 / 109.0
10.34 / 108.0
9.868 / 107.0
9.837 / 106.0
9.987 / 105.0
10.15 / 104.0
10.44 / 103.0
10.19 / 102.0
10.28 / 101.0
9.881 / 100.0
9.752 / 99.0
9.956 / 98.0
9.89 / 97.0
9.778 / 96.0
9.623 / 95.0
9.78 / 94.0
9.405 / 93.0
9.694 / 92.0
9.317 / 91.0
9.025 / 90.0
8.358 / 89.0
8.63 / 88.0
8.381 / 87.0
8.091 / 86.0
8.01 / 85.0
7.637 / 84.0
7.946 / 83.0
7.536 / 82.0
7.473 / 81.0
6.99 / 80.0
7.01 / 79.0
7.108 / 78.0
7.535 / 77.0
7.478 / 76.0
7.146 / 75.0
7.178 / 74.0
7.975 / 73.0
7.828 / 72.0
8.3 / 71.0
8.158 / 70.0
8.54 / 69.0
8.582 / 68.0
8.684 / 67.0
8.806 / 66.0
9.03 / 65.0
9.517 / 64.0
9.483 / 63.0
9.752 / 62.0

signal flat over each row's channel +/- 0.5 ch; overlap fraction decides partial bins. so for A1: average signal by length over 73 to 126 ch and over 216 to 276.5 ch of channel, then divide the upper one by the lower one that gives 1.26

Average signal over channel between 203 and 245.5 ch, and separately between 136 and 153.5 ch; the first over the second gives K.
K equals 1.1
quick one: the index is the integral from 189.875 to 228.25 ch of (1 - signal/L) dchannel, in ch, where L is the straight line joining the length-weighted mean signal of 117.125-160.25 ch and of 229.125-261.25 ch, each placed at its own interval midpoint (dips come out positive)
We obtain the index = 3.1 ch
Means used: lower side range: 10.2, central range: 10.6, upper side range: 12.2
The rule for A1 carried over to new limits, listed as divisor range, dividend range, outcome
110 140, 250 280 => 1.15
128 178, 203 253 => 1.11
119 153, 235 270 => 1.19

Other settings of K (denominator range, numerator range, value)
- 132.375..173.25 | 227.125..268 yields 1.16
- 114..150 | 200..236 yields 1.07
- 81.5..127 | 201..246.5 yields 1.17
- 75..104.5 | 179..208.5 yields 1.20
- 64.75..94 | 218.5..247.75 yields 1.44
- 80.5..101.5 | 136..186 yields 1.15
